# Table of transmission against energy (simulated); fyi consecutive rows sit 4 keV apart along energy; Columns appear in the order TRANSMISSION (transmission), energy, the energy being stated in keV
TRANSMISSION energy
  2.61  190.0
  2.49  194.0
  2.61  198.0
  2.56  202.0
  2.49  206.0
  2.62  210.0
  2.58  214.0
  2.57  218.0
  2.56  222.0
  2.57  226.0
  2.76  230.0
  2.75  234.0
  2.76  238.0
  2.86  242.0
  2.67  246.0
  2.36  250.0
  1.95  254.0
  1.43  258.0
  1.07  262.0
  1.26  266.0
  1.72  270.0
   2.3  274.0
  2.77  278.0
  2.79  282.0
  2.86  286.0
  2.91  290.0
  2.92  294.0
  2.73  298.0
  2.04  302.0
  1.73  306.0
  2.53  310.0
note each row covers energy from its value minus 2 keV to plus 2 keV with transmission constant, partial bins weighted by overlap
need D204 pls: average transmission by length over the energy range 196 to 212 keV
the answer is 2.57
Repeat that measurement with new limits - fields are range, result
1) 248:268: 1.61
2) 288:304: 2.65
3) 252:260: 1.69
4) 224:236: 2.69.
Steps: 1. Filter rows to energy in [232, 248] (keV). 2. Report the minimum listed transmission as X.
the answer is 2.67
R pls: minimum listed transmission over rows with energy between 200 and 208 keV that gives 2.49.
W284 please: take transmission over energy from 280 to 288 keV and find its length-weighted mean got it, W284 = 2.83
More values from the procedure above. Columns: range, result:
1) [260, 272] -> 1.35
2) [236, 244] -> 2.81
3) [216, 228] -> 2.57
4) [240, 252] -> 2.63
